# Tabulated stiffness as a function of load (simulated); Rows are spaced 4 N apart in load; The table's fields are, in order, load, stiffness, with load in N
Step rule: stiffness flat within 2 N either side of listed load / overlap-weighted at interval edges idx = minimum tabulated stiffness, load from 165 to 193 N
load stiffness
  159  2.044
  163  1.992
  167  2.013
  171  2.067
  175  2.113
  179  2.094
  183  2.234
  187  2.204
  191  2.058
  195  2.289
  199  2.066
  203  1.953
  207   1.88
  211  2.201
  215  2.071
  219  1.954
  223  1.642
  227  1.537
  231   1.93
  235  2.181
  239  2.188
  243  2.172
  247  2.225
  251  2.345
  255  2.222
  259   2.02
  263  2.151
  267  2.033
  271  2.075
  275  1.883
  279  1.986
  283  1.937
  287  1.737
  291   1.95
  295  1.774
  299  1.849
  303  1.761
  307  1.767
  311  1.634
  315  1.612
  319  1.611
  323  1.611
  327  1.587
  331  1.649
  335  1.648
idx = 2.013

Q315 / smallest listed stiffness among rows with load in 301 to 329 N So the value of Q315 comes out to 1.587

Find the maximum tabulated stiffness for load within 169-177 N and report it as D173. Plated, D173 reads 2.113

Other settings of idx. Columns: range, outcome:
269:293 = 1.737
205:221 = 1.88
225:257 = 1.537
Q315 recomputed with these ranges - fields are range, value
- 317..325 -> 1.611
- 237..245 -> 2.172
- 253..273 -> 2.02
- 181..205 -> 1.953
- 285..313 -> 1.634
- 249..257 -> 2.222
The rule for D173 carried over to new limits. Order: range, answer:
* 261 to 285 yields 2.151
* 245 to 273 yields 2.345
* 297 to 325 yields 1.849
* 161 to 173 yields 2.067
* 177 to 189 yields 2.234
